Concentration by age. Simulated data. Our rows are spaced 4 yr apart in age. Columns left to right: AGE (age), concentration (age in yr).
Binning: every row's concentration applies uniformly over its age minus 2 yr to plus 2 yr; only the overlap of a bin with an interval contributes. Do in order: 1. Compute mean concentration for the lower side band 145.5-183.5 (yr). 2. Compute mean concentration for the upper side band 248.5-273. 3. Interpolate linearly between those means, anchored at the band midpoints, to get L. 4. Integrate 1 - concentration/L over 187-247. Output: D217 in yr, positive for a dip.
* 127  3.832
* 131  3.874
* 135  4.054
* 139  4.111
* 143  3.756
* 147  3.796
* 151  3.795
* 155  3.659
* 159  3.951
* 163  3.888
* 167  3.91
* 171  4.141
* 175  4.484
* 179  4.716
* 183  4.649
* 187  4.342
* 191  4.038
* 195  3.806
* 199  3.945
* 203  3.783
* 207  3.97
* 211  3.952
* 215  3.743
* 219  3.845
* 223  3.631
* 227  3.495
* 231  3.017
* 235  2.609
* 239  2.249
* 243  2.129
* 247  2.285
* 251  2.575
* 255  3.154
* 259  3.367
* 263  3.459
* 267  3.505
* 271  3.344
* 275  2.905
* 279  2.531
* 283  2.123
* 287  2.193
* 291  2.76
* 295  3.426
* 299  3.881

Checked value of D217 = 3.2 yr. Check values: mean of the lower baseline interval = 4.08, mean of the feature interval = 3.44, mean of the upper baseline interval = 3.21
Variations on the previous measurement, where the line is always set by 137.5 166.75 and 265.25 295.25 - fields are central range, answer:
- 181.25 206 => -4.0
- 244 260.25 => 1.4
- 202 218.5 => -2.4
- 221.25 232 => -0.5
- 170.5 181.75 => -2.6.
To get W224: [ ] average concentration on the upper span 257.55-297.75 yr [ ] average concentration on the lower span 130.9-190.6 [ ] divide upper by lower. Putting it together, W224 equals 0.73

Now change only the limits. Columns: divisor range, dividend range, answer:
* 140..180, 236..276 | 0.72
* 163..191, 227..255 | 0.60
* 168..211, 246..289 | 0.69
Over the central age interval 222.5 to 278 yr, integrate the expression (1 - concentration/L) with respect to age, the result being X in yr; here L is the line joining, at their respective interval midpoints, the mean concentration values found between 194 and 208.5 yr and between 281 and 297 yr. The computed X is 3.5 yr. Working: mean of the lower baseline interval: 3.88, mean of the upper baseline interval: 2.63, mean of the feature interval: 2.95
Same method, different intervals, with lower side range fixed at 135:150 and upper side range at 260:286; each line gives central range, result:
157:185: -4.21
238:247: 2.77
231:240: 1.82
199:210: -1.40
